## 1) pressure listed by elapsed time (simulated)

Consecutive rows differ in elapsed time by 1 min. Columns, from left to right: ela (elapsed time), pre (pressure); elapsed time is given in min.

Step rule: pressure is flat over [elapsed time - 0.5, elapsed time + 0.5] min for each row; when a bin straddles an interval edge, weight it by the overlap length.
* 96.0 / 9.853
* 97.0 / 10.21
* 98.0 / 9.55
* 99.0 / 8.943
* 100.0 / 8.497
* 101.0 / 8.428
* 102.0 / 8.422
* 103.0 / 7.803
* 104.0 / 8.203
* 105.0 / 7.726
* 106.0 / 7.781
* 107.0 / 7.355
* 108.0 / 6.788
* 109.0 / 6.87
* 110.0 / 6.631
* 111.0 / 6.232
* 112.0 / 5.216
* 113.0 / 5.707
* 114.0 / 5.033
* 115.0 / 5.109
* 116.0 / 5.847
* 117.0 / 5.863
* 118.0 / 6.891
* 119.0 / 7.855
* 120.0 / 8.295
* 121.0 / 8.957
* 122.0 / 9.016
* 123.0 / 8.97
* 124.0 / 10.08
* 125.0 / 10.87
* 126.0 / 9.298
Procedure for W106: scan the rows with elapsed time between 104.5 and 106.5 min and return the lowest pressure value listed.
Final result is 7.726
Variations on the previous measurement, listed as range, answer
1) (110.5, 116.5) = 5.033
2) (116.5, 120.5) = 5.863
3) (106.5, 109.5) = 6.788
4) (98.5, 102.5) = 8.422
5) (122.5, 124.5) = 8.97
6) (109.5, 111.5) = 6.232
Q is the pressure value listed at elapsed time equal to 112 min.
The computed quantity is 5.216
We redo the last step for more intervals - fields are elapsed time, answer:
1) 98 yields 9.55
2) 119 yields 7.855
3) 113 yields 5.707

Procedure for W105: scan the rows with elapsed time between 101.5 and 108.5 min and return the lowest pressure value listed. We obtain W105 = 6.788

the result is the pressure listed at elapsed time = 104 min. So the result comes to 8.203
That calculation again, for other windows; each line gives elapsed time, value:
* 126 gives 9.298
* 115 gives 5.109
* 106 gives 7.781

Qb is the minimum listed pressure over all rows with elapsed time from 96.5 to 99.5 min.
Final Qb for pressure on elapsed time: 8.943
